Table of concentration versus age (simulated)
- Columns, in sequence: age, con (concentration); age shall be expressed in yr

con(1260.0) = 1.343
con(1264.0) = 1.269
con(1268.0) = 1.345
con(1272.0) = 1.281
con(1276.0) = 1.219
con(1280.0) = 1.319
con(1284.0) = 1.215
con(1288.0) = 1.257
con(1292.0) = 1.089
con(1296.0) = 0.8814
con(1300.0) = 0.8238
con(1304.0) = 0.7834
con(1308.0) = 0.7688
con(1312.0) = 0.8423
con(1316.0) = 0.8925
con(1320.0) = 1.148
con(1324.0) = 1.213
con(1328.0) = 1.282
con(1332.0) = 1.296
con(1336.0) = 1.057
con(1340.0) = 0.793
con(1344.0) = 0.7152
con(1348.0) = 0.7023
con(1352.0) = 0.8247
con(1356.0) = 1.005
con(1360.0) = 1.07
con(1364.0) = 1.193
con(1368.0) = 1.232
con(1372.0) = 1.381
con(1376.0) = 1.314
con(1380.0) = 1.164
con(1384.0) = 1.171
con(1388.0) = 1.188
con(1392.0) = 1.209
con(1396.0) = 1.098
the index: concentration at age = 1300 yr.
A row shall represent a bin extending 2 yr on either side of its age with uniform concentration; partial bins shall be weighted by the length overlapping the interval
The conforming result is 0.8238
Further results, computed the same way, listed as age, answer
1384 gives 1.171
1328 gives 1.282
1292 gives 1.089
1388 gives 1.188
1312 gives 0.8423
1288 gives 1.257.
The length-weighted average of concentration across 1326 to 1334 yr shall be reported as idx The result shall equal 1.29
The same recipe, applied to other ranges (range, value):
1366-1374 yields 1.31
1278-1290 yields 1.26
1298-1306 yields 0.804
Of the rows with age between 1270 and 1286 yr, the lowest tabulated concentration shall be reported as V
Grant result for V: 1.215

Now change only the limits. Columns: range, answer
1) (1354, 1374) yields 1.005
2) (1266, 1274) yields 1.281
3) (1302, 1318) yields 0.7688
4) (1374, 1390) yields 1.164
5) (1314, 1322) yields 0.8925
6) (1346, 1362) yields 0.7023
